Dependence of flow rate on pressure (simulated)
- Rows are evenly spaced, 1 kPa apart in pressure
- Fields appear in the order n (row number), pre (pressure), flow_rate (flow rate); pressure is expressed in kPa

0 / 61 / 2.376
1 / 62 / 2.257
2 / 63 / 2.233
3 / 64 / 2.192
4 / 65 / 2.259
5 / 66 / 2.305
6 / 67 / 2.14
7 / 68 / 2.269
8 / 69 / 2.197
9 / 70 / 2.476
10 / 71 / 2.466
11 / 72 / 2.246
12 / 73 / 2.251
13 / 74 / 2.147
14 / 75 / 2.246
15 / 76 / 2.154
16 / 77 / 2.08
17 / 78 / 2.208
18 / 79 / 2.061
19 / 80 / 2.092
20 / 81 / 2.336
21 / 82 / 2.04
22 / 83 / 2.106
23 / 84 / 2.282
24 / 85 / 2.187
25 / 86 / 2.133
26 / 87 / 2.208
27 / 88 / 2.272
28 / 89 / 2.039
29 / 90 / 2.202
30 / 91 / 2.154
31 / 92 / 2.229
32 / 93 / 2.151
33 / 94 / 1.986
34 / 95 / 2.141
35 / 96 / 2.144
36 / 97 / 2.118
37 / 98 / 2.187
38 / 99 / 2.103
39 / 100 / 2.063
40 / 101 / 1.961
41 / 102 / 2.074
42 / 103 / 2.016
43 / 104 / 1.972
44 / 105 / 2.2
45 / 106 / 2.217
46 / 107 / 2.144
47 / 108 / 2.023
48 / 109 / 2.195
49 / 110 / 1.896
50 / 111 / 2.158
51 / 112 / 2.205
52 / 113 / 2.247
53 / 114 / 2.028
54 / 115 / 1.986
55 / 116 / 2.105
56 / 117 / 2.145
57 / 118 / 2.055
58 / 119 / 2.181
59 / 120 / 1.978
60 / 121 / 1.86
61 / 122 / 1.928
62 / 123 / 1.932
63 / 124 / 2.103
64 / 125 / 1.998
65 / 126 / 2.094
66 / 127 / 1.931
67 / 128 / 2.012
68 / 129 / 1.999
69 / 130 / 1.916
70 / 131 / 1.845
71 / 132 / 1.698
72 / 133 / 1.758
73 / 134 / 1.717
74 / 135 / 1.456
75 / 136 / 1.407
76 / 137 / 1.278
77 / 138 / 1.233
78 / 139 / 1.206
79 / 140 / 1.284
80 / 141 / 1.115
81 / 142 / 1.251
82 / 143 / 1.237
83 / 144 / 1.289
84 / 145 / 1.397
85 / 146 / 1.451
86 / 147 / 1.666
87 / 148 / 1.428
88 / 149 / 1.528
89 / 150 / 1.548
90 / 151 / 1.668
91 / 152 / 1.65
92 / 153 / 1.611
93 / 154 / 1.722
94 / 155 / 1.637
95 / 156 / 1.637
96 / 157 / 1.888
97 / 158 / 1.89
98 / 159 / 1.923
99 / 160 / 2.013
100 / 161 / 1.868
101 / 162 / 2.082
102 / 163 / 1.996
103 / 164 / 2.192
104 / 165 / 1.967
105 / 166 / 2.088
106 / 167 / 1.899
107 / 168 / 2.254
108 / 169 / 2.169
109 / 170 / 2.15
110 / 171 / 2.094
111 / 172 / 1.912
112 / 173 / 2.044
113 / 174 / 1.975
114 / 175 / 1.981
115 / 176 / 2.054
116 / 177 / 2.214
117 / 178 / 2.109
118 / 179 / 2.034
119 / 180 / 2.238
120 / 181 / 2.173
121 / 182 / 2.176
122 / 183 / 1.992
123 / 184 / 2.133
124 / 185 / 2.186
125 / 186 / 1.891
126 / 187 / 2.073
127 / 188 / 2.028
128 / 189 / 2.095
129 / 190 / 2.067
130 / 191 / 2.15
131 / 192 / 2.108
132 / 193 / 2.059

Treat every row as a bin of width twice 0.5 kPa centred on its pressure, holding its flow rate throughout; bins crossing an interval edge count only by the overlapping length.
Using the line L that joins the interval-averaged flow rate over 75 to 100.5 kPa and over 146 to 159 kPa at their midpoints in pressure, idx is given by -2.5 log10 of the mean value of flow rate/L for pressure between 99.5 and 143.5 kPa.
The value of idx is 0.02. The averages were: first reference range 2.15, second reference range 1.66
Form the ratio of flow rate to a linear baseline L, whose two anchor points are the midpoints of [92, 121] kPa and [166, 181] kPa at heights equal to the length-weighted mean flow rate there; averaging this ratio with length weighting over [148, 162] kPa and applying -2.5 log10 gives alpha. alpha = 0.198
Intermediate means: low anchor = 2.09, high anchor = 2.08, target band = 1.74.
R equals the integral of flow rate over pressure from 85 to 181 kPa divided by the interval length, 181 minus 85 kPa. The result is 1.91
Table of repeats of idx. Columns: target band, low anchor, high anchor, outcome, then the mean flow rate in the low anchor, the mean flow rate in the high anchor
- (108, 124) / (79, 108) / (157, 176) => 0.02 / 2.13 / 2.02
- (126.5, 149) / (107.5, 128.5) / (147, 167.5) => 0.26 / 2.05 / 1.81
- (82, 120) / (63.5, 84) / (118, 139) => -0.06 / 2.22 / 1.81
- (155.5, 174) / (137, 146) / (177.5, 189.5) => -0.16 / 1.26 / 2.09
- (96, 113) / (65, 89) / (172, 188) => 0.04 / 2.21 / 2.08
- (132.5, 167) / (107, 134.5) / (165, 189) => 0.25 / 2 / 2.08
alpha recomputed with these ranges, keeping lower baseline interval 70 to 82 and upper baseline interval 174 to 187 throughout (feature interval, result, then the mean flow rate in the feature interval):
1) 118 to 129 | 0.08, 2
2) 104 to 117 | 0.03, 2.11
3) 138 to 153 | 0.45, 1.41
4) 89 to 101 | 0.03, 2.12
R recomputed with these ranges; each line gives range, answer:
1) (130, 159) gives 1.53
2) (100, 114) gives 2.1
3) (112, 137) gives 1.92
